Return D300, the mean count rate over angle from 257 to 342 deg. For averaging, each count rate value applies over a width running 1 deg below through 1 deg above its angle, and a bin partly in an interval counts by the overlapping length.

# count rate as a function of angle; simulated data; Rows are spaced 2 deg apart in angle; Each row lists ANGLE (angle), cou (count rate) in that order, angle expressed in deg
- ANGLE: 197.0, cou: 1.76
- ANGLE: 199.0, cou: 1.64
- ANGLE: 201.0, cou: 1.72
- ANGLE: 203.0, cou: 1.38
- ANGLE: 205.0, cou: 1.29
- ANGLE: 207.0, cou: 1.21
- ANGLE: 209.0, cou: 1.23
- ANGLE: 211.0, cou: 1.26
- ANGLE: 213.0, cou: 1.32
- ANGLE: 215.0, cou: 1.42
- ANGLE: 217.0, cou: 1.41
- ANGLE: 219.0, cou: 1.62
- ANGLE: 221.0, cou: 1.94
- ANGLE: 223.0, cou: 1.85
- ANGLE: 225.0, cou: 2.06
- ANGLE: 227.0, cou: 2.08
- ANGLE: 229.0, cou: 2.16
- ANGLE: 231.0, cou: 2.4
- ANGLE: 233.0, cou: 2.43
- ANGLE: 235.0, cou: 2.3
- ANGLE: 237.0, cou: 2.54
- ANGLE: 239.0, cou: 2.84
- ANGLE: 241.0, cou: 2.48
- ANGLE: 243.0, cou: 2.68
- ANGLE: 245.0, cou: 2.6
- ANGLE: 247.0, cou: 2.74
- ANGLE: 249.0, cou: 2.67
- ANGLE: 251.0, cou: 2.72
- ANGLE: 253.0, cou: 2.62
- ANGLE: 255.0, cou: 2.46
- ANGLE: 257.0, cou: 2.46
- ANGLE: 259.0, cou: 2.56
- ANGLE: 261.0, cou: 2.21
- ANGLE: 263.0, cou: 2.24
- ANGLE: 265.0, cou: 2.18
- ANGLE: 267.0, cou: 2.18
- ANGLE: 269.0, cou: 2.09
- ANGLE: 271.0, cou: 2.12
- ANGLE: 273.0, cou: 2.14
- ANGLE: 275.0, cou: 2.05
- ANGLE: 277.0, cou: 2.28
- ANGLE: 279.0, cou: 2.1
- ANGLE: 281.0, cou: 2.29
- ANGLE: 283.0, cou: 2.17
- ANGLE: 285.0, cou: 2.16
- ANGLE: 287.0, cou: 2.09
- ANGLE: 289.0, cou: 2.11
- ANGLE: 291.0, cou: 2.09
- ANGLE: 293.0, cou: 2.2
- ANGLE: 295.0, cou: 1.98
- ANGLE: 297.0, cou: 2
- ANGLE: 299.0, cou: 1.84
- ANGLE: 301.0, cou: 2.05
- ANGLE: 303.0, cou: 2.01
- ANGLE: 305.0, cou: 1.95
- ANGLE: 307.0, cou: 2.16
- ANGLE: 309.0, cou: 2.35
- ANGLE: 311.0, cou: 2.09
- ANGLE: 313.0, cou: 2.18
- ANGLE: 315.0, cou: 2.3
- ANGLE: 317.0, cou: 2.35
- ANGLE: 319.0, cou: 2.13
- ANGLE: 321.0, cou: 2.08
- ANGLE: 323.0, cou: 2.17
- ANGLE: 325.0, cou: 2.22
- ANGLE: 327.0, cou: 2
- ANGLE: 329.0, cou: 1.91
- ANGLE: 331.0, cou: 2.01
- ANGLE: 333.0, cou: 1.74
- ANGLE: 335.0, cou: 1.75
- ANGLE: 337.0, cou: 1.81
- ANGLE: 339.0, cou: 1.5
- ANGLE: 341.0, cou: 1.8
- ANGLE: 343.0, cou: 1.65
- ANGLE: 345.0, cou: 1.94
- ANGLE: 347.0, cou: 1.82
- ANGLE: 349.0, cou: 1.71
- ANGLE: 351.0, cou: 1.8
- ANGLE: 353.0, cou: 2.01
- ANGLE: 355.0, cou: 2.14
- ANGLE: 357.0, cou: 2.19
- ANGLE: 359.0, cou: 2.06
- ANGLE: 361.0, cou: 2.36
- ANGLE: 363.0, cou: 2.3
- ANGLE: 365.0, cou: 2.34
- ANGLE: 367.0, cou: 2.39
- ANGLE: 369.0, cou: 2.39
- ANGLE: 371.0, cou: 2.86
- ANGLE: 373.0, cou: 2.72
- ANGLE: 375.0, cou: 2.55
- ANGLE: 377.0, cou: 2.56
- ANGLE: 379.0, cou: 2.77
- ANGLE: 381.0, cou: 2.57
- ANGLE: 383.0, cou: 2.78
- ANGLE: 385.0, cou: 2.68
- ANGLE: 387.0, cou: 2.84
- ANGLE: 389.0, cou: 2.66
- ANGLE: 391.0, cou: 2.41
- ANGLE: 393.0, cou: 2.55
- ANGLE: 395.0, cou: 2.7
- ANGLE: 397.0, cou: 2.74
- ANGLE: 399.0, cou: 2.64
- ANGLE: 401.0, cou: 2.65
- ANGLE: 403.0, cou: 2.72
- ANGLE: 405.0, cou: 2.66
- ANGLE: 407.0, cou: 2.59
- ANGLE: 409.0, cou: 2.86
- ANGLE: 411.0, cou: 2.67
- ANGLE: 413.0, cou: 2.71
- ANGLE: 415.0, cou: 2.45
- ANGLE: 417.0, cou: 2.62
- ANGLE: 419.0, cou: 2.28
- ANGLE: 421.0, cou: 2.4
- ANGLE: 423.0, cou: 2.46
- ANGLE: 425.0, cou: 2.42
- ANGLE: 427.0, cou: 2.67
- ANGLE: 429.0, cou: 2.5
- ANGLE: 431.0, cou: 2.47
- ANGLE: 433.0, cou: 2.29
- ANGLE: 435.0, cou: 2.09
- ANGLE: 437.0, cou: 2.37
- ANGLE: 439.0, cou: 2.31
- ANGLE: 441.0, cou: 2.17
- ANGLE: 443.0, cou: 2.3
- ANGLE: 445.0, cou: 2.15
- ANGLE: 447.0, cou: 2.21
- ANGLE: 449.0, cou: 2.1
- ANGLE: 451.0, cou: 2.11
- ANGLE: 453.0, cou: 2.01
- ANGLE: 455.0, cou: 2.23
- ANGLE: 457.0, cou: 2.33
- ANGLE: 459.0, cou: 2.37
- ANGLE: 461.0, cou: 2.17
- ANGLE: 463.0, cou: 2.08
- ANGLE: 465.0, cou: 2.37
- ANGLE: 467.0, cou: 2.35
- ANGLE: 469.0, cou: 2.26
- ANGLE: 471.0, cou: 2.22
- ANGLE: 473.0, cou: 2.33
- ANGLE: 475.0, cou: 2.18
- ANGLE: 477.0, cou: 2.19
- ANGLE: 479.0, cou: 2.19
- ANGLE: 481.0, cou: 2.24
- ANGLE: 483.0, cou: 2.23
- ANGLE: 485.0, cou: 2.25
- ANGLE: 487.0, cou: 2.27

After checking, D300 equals 2.09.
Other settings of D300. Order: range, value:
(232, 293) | 2.35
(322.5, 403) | 2.27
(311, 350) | 1.95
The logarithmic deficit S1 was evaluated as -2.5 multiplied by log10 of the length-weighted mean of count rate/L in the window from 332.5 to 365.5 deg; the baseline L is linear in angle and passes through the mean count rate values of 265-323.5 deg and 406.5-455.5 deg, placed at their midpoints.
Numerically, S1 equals 0.15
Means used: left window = 2.13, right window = 2.38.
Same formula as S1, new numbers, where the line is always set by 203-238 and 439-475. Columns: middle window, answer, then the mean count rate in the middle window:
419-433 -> -0.14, 2.46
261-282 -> -0.16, 2.17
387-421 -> -0.23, 2.62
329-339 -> 0.11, 1.8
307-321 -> -0.14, 2.22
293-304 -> -0.04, 2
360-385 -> -0.23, 2.55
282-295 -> -0.12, 2.12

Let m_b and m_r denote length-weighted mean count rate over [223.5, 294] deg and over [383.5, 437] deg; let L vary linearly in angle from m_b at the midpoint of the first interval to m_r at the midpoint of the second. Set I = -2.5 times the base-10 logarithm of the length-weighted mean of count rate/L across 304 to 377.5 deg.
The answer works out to 0.16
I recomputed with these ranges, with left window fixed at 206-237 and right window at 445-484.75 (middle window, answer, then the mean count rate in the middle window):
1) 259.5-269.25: -0.18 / 2.21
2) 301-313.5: -0.09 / 2.12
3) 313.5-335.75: -0.05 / 2.07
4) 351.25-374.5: -0.14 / 2.33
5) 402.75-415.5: -0.25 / 2.67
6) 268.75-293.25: -0.13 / 2.15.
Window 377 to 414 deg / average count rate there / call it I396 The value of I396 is 2.67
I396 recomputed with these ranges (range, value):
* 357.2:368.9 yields 2.29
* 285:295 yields 2.11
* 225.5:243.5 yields 2.42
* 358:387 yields 2.53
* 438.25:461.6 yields 2.2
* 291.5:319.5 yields 2.11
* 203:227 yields 1.53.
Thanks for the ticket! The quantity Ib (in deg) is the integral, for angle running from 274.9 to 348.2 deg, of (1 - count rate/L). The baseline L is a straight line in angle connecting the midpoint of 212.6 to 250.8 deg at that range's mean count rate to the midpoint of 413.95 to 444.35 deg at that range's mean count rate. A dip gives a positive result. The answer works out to 7.9 deg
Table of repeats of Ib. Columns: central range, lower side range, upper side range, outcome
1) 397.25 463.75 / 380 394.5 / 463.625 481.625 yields 1.35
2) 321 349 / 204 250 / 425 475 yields 3.52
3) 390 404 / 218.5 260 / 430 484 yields -2.15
